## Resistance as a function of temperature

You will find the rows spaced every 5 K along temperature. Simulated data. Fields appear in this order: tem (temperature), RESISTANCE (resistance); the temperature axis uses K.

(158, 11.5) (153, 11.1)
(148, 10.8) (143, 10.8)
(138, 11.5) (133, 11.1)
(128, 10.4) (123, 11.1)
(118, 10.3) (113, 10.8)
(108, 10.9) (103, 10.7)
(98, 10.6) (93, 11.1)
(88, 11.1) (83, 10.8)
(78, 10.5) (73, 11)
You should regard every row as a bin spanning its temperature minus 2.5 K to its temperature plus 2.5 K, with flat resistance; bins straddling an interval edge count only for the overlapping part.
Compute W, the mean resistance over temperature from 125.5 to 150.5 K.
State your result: 10.9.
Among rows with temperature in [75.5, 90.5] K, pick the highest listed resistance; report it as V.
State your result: 11.1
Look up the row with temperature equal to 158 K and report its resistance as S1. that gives 11.5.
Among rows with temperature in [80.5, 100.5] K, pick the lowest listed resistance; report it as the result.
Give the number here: 10.6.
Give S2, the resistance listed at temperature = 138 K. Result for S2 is 11.5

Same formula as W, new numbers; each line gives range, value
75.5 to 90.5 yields 10.8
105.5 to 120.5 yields 10.7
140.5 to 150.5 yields 10.8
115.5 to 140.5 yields 10.9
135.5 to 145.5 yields 11.2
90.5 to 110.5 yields 10.8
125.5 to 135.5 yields 10.8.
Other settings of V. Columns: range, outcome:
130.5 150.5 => 11.5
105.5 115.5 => 10.9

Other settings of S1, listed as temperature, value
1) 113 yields 10.8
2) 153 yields 11.1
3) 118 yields 10.3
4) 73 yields 11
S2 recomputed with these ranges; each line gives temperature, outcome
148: 10.8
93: 11.1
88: 11.1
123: 11.1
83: 10.8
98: 10.6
